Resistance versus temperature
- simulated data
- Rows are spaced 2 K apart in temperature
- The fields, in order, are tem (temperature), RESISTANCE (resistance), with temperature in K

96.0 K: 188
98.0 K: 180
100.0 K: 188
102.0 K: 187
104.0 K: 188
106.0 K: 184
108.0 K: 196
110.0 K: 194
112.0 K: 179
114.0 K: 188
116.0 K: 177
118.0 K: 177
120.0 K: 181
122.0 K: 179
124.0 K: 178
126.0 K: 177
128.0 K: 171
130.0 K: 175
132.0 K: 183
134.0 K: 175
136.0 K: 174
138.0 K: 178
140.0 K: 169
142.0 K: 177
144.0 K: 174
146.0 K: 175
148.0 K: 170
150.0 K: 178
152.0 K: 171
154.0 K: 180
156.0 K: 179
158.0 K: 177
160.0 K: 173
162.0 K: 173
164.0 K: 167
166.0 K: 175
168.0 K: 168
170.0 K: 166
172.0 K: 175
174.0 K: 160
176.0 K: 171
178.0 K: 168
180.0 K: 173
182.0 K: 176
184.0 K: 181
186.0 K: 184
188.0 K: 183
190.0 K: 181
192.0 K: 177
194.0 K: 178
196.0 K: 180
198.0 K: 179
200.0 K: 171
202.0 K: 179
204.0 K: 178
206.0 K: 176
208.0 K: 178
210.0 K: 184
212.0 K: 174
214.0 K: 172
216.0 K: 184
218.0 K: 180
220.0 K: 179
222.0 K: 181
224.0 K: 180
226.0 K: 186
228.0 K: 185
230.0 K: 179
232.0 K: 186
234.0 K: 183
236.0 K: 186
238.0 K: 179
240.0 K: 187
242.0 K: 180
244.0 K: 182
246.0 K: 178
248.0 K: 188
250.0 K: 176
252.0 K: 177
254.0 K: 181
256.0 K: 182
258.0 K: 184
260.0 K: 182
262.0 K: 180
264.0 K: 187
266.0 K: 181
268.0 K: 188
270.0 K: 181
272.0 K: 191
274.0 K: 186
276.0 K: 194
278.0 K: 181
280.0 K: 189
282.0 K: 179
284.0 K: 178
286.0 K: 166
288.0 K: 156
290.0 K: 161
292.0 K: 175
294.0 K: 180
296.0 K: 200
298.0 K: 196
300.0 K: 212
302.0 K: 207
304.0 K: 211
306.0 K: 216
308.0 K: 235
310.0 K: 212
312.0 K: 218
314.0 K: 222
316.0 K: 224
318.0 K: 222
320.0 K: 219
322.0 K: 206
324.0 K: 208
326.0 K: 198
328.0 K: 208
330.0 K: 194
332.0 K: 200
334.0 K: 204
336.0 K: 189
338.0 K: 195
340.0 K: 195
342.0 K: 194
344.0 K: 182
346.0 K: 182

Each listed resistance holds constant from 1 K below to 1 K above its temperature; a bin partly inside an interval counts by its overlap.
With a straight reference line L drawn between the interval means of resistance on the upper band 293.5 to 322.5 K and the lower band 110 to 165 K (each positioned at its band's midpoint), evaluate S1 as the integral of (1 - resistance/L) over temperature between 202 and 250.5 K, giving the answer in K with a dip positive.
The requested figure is 3.6 K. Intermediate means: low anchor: 176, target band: 181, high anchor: 213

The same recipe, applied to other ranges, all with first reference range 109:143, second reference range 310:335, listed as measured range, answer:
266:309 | 3.21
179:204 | 1.39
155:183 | 2.09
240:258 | 1.57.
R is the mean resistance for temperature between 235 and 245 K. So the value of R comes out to 183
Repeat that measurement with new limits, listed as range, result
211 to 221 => 178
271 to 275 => 188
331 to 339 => 197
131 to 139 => 178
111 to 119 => 180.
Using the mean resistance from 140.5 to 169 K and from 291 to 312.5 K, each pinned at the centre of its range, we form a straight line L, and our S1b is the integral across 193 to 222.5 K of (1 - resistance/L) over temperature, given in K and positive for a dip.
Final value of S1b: 1.1 K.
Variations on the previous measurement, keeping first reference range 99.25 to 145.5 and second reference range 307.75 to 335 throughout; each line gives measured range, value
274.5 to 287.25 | 1.51 K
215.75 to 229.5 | 0.99 K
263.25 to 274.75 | 1.00 K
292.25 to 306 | 0.49 K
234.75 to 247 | 1.04 K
